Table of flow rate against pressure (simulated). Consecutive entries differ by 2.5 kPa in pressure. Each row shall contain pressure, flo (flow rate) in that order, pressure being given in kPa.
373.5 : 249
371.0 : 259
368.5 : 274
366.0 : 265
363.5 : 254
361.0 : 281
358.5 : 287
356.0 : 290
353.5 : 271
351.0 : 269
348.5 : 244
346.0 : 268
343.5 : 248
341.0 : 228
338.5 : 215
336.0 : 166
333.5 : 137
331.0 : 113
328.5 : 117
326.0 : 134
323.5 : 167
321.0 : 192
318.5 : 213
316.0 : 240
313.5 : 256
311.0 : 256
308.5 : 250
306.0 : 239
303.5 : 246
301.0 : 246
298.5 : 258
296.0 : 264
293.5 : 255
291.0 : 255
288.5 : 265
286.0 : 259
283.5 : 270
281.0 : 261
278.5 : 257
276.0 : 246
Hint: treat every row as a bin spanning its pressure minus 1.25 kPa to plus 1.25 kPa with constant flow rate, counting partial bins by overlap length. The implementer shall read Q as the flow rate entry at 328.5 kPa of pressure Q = 117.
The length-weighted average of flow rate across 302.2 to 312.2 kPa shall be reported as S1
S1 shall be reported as 248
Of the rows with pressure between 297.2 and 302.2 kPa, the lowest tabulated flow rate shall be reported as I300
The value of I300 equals 246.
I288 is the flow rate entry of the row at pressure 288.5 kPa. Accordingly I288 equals 265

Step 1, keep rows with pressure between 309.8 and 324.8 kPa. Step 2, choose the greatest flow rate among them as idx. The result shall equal 256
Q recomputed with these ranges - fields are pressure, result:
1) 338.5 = 215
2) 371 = 259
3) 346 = 268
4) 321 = 192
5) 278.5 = 257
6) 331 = 113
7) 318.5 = 213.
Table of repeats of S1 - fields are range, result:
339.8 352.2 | 251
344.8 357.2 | 268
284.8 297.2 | 260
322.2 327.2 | 151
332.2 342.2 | 186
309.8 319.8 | 241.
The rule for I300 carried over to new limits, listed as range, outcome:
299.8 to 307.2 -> 239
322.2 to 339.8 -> 113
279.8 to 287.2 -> 259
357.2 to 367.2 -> 254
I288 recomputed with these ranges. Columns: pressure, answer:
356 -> 290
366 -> 265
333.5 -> 137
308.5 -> 250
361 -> 281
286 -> 259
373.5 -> 249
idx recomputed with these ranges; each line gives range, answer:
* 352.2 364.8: 290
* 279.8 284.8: 270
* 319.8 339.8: 215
